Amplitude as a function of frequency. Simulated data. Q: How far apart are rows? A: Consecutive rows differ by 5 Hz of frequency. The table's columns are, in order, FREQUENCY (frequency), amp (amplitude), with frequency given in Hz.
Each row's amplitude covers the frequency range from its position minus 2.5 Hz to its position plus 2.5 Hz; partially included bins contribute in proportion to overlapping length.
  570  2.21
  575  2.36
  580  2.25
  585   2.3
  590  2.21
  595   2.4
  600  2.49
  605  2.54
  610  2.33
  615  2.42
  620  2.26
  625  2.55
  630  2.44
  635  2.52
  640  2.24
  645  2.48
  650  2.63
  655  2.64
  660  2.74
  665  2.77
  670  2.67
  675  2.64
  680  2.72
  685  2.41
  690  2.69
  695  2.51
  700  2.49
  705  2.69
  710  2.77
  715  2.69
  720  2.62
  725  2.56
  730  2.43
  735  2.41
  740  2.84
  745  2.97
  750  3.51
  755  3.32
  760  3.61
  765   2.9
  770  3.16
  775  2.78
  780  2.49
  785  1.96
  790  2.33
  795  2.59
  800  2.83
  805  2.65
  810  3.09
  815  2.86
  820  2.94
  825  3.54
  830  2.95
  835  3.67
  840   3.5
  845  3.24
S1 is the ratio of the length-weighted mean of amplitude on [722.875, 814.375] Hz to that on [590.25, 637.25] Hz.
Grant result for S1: 1.16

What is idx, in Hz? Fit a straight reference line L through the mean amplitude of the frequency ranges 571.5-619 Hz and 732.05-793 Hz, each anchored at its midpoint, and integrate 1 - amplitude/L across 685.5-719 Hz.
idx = 0.62 Hz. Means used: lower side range 2.36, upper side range 2.85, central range 2.63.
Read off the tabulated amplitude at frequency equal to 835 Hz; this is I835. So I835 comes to 3.67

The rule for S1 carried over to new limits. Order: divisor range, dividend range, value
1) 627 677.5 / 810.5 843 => 1.26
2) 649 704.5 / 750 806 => 1.07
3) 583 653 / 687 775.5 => 1.17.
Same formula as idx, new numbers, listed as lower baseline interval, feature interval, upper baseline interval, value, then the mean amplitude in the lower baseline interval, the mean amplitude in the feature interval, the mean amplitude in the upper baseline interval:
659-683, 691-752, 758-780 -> 3.64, 2.7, 2.7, 3.03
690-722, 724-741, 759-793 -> 0.80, 2.63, 2.54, 2.71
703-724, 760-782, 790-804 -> -2.31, 2.68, 2.93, 2.64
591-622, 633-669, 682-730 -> -1.31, 2.4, 2.58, 2.6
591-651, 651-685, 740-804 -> -1.42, 2.43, 2.67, 2.86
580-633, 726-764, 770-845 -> -3.49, 2.39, 2.99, 2.89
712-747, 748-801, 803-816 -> -1.71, 2.64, 2.86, 2.88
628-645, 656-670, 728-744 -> -1.51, 2.41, 2.73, 2.6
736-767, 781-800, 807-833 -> 4.48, 3.16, 2.38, 3.08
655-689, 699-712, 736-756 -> 0.87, 2.66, 2.66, 3.09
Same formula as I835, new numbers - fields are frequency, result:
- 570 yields 2.21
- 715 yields 2.69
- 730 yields 2.43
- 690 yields 2.69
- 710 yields 2.77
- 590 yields 2.21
